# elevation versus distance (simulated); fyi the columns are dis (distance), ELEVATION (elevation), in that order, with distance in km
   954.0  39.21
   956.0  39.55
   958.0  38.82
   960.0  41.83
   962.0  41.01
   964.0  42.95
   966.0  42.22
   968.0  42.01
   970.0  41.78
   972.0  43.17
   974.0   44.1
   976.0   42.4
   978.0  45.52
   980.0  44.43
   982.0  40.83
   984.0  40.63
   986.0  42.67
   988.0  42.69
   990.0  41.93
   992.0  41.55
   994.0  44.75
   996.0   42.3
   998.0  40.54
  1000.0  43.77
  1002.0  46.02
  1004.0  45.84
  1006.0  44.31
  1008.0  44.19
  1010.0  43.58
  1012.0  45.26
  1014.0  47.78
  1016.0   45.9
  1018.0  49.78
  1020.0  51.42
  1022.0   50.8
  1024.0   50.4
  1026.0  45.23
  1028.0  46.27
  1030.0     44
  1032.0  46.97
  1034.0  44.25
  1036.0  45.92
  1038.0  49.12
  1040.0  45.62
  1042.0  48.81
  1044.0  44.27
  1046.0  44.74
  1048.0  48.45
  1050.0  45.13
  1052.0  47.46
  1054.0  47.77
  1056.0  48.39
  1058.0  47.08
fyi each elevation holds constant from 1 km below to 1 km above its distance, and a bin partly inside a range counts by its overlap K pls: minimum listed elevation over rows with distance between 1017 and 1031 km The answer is 44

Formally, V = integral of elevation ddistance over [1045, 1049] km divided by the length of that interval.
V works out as 46.6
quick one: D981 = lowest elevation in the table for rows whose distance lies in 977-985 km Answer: 40.63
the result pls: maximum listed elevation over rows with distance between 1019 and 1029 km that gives 51.42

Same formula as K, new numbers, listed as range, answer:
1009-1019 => 43.58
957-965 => 38.82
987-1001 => 40.54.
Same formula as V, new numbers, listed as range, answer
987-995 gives 42.7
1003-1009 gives 44.8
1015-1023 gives 49.5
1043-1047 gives 44.5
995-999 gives 41.4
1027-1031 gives 45.1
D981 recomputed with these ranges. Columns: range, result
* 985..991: 41.93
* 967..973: 41.78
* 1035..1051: 44.27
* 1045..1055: 44.74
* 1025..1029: 45.23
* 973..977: 42.4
